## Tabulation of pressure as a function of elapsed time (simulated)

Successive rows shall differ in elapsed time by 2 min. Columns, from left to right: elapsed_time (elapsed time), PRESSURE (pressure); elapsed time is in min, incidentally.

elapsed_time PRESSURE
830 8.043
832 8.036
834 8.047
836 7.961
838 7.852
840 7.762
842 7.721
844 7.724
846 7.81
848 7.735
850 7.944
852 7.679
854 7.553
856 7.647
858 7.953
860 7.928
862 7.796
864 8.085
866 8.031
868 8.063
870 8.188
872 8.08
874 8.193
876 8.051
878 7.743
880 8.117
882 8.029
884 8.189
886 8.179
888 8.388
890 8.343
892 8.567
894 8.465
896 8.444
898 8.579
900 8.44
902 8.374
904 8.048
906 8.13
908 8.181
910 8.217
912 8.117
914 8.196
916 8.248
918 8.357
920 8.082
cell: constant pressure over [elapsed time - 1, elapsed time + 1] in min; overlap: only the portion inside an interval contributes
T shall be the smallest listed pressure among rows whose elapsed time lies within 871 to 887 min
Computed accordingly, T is 7.743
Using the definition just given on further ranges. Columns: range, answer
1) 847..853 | 7.679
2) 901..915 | 8.048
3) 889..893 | 8.343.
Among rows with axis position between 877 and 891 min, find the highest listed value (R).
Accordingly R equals 8.388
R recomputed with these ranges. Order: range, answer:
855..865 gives 8.085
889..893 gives 8.567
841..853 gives 7.944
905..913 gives 8.217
